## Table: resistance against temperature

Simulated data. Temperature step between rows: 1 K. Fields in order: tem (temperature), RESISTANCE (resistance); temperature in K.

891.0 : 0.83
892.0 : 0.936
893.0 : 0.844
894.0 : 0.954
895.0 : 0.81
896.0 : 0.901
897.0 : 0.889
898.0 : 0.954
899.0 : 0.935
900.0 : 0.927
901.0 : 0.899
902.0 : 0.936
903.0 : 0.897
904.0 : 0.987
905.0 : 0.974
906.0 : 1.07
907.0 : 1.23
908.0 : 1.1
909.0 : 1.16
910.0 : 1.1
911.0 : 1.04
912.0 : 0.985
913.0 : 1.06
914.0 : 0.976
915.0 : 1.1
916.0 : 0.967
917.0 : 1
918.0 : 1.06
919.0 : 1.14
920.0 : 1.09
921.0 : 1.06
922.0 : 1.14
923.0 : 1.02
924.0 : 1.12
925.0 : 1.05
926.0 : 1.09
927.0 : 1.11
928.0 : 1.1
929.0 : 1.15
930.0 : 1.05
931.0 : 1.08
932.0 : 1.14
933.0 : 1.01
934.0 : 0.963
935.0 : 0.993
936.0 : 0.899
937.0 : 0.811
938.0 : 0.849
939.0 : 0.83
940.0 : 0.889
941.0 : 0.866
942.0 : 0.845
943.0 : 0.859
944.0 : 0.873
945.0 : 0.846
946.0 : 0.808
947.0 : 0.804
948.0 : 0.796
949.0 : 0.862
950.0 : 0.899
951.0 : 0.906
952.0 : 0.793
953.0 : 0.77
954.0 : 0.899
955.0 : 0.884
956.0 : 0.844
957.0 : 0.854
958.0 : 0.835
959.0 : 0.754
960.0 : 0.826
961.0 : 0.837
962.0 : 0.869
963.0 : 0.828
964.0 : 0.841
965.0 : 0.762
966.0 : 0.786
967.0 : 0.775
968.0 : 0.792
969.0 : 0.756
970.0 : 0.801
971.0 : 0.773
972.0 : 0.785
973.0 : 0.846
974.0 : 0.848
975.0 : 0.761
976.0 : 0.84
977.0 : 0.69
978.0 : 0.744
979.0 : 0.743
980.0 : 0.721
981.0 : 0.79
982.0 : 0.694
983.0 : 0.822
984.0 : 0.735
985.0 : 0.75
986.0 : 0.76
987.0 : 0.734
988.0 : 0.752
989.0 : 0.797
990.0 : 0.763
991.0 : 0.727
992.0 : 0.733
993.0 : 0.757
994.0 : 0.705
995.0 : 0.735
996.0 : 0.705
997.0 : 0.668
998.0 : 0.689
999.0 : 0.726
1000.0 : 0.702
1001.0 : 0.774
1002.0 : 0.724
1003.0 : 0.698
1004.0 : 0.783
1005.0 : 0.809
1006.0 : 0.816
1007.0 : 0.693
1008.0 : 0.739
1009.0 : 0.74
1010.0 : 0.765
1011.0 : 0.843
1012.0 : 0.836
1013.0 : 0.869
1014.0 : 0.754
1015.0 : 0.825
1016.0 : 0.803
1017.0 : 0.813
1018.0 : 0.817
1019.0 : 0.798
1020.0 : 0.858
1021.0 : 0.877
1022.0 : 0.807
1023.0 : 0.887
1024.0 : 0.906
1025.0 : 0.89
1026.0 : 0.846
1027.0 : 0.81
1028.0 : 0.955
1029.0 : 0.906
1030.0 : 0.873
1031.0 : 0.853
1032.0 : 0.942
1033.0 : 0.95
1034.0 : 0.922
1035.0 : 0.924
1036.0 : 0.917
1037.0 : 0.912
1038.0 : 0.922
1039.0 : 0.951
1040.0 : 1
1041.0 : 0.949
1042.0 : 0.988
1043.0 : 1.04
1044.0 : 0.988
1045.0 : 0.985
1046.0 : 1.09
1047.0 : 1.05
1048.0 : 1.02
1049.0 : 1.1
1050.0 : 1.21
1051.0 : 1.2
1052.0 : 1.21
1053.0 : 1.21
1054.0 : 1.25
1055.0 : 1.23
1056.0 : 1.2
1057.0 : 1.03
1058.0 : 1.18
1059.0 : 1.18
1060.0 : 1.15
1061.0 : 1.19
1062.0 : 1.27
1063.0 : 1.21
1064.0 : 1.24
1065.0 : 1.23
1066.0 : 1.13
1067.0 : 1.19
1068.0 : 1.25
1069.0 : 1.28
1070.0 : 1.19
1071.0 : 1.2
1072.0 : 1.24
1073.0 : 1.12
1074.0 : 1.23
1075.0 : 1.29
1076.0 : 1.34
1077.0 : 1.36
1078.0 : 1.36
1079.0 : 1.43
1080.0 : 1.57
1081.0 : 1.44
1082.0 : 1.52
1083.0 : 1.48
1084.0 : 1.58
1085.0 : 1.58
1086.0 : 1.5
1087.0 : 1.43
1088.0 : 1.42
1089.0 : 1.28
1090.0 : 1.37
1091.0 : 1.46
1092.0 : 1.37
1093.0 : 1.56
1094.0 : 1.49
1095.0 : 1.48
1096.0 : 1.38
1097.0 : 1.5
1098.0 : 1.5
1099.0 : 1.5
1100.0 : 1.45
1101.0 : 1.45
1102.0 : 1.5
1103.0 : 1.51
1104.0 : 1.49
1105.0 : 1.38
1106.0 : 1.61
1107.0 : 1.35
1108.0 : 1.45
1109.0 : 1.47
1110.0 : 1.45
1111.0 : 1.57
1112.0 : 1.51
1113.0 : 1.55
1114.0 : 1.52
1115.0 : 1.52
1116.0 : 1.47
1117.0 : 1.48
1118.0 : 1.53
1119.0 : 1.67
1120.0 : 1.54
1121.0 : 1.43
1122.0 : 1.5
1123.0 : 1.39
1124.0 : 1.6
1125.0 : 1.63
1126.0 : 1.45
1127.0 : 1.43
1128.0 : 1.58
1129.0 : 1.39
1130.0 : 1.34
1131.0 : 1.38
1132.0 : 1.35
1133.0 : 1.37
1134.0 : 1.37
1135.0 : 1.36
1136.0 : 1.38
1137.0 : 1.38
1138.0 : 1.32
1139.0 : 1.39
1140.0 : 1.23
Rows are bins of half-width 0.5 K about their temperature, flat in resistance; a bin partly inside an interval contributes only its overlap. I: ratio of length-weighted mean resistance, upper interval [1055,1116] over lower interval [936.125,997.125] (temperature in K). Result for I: 1.7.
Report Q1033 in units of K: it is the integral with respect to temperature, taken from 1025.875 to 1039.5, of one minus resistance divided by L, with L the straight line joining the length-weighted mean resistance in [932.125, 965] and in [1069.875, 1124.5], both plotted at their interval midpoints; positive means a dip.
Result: 3.3 K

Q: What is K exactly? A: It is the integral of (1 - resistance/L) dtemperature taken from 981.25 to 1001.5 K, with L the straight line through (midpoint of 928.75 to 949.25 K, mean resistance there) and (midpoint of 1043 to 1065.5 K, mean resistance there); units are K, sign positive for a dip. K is 5.6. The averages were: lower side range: 0.913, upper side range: 1.15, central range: 0.737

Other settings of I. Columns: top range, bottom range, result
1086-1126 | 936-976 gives 1.79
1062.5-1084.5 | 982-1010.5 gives 1.77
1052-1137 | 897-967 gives 1.46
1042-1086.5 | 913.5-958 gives 1.30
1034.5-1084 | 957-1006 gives 1.54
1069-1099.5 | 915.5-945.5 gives 1.41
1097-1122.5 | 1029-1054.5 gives 1.47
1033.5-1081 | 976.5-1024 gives 1.51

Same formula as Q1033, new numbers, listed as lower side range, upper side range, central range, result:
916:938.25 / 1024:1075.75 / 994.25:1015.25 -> 6.1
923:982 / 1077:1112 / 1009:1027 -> 4.9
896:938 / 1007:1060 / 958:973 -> 2.9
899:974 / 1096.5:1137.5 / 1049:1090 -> 1.3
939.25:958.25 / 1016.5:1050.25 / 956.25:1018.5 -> 7.9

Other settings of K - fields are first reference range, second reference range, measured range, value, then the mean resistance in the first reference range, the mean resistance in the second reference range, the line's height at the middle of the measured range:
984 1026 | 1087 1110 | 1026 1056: 0.79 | 0.777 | 1.45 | 1.04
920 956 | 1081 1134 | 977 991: 4.34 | 0.945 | 1.47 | 1.09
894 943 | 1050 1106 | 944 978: 8.58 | 1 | 1.34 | 1.09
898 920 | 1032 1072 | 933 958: 4.38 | 1.03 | 1.11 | 1.05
